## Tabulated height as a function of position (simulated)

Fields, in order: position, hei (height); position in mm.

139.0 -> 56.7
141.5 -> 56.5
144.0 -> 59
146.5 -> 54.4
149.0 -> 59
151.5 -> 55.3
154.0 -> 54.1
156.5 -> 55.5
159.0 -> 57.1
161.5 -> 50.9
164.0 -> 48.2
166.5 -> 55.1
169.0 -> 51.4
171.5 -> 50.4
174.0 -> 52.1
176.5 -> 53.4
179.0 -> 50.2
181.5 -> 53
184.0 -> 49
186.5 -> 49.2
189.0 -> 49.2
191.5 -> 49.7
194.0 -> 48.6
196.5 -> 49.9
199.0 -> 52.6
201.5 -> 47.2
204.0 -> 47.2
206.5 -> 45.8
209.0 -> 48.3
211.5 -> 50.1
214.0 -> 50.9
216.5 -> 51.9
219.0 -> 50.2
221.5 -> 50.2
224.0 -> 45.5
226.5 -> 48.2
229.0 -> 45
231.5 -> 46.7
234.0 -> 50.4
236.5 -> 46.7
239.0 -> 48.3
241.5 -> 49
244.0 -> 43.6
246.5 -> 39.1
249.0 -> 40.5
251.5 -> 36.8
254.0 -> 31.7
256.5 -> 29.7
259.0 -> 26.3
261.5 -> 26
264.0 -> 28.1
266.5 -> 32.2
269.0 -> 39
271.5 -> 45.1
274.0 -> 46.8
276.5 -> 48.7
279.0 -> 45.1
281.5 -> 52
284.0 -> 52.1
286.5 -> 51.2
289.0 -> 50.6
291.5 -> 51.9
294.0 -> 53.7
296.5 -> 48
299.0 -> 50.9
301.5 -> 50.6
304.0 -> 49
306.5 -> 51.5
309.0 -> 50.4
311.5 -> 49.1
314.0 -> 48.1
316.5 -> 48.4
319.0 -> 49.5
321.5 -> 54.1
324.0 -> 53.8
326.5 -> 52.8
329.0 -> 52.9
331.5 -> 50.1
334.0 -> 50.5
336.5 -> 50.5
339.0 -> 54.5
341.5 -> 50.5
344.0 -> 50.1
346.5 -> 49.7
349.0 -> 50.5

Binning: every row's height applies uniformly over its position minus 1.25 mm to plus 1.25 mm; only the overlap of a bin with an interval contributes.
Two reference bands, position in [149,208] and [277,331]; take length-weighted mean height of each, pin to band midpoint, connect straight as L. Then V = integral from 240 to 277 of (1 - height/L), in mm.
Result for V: 9.9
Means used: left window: 51.2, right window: 50.7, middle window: 37.4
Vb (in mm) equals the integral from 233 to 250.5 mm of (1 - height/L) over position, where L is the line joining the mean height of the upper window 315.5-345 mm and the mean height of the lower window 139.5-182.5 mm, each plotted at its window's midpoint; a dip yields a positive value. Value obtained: 2.5 mm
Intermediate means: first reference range 53.9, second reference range 51.5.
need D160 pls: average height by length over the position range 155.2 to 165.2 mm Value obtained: 53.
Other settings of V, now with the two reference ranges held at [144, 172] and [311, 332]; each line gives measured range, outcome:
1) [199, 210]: 1.1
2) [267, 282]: 2.0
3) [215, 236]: 1.7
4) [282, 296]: 0.0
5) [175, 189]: 0.7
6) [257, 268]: 5.0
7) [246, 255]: 2.6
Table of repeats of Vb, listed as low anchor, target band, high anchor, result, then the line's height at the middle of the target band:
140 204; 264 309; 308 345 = 3.3 mm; 51.4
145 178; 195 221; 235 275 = -2.0 mm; 45.9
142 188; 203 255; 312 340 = 6.3 mm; 52.5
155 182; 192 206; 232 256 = -0.1 mm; 48.5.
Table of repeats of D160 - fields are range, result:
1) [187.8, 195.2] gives 49.2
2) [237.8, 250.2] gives 44.1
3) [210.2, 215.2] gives 50.5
